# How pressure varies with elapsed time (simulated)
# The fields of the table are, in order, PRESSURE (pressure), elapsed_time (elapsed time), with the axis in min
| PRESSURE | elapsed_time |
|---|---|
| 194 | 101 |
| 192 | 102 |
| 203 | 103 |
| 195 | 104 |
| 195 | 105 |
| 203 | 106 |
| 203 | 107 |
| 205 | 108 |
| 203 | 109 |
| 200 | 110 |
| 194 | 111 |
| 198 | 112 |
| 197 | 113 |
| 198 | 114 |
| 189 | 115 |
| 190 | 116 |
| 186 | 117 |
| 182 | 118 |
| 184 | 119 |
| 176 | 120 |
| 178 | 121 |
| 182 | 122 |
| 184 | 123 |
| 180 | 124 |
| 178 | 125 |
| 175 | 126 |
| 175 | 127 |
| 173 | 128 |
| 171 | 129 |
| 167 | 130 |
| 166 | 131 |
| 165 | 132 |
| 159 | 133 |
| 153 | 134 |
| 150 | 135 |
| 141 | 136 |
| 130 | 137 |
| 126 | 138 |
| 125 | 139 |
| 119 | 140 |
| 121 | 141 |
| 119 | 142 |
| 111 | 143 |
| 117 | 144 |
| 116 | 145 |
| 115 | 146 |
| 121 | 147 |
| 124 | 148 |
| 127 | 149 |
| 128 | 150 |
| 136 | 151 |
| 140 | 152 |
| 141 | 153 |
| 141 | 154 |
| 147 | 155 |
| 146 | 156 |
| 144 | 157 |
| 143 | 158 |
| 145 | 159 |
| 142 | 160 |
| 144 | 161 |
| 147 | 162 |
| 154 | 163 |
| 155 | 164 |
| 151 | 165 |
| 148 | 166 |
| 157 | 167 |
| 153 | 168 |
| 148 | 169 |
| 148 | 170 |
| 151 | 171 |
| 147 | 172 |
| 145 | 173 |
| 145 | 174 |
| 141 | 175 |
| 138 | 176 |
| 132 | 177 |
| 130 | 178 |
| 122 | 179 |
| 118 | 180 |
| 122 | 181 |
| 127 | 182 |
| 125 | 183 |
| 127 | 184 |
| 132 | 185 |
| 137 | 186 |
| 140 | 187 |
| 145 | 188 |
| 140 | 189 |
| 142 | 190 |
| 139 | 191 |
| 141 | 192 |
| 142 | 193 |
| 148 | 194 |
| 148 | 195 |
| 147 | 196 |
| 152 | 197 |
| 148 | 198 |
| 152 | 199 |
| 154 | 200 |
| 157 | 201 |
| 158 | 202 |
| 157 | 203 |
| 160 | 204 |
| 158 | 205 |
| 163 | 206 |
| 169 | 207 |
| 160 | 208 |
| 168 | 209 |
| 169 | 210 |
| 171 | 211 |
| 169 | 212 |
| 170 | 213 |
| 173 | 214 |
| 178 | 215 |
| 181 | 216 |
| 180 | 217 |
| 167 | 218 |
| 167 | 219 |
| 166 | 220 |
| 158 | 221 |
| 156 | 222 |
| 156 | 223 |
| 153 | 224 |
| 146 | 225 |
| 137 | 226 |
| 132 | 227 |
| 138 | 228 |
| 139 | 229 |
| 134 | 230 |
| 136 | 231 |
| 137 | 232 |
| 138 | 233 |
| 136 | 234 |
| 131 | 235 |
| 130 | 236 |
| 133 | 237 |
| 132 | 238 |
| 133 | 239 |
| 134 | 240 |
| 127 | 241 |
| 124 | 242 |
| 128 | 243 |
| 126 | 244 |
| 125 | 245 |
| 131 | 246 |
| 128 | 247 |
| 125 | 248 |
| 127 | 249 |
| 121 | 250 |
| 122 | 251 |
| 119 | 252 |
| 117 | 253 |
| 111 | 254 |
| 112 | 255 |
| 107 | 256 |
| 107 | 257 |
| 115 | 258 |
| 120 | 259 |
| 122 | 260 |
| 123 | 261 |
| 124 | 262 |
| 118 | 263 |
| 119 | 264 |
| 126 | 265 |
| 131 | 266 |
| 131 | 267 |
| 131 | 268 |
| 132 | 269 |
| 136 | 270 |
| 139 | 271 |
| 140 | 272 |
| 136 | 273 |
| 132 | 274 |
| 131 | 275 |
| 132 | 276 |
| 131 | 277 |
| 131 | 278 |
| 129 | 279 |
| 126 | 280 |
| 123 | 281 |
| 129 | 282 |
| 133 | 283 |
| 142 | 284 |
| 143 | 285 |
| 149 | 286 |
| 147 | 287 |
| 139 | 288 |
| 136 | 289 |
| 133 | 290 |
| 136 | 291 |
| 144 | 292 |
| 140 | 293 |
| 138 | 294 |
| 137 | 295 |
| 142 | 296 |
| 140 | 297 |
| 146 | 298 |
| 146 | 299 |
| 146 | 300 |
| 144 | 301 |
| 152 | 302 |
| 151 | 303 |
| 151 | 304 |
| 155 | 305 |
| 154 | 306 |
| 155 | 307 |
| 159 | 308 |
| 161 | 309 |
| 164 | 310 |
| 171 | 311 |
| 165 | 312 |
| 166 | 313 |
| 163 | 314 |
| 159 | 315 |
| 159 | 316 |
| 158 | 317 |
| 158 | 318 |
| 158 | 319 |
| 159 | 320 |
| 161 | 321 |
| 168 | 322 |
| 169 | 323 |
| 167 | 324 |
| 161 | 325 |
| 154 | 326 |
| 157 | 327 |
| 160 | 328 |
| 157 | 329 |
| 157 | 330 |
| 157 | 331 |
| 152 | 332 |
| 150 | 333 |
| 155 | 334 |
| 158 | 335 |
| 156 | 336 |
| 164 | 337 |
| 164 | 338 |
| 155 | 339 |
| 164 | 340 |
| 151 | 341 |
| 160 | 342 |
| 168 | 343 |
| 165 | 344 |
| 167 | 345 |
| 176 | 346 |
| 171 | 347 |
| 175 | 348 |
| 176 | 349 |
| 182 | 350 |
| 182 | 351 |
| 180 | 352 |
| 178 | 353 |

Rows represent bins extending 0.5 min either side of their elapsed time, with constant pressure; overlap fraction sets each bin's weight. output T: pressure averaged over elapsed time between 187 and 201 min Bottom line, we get 146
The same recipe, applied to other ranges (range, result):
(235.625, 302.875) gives 131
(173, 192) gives 134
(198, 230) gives 159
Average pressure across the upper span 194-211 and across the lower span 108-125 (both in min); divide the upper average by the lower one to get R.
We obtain 0.8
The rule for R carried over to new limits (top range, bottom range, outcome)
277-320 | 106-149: 0.90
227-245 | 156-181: 0.92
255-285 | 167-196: 0.92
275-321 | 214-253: 1.04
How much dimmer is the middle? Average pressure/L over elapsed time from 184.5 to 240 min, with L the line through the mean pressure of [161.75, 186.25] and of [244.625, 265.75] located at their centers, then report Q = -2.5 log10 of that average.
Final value -0.157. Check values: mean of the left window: 140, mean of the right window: 120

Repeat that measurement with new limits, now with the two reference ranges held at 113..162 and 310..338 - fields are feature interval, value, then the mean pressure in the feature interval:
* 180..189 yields 0.17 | 132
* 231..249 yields 0.20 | 131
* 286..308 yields 0.10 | 145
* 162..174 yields 0.02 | 150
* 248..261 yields 0.32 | 117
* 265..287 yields 0.18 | 134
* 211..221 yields -0.11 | 172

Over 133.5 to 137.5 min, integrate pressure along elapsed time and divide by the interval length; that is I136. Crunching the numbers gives 144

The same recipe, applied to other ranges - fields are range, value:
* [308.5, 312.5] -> 165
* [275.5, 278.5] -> 131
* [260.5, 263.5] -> 122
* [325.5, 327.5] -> 156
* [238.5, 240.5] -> 134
